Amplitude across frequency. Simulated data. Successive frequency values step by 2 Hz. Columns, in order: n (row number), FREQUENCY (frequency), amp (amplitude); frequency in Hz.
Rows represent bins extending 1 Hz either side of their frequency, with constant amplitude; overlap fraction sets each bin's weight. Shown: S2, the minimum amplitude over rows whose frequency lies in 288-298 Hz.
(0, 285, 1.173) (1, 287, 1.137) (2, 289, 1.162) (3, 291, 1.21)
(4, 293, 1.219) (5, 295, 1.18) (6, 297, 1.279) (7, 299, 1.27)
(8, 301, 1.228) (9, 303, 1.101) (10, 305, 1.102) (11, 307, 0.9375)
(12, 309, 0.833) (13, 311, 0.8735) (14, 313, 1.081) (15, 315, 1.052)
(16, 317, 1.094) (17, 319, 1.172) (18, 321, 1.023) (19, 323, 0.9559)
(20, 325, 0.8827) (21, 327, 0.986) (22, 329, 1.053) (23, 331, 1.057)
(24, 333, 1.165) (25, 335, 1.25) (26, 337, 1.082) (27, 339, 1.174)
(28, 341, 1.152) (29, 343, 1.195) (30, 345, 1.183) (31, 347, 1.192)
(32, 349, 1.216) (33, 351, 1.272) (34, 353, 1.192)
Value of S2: 1.162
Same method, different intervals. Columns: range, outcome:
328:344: 1.053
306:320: 0.833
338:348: 1.152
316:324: 0.9559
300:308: 0.9375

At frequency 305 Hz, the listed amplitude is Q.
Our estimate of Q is 1.102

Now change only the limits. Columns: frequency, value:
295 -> 1.18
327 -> 0.986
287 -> 1.137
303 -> 1.101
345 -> 1.183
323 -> 0.9559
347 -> 1.192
